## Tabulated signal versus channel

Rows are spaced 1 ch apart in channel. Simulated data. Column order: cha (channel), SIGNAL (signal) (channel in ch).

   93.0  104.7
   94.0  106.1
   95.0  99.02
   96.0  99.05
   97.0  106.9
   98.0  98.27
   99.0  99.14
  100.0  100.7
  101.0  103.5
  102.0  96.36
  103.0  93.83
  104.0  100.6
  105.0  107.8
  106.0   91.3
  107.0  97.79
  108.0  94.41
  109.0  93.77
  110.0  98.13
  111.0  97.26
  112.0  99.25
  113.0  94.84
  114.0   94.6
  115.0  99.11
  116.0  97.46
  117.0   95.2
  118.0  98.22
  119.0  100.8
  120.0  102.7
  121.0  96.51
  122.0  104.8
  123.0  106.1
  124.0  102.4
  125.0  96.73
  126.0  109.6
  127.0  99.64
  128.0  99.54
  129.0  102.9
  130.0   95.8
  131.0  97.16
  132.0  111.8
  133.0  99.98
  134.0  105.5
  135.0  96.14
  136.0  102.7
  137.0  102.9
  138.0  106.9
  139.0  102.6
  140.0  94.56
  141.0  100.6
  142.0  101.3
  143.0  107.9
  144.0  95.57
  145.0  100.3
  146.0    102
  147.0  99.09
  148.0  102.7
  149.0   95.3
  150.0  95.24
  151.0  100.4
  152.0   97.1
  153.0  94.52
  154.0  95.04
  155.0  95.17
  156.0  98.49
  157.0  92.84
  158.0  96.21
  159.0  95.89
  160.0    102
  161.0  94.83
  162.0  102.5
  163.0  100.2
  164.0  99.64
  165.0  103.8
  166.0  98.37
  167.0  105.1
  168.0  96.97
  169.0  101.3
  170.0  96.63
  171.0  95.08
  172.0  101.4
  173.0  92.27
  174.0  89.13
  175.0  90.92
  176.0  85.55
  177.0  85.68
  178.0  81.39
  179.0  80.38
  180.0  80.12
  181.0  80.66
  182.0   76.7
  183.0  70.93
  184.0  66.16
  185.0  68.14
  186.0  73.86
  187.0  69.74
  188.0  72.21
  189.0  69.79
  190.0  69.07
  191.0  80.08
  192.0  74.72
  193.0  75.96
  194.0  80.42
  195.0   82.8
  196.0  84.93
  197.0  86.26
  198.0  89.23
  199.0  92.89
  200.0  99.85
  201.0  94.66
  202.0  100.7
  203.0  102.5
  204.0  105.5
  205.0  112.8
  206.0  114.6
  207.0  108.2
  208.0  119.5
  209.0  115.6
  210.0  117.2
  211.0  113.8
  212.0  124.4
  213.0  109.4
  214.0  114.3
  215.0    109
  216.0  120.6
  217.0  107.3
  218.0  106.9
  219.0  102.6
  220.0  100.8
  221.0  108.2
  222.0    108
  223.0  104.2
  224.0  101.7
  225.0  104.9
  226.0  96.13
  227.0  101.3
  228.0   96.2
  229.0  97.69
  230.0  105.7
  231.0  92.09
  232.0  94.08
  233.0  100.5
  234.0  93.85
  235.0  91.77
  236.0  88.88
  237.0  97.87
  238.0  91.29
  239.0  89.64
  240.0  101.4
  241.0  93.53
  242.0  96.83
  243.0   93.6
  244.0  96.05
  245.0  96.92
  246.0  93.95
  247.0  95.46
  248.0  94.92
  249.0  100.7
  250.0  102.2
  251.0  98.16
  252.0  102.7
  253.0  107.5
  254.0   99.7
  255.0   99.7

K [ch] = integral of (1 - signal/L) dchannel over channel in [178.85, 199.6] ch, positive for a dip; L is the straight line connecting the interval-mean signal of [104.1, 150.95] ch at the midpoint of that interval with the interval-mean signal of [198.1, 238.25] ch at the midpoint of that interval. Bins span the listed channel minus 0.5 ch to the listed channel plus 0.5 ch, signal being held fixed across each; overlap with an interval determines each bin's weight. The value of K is 5.12 ch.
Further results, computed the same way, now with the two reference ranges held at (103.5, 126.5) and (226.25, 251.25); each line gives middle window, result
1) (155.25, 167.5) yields -0.1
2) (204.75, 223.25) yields -2.8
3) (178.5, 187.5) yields 2.2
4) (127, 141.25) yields -0.4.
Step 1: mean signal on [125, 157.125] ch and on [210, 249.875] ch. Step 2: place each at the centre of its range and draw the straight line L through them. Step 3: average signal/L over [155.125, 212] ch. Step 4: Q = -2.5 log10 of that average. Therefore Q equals 0.097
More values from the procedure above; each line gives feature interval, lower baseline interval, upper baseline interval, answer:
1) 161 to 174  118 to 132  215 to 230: 0.04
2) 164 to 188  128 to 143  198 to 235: 0.19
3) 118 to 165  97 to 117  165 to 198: -0.10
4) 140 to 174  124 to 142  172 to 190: -0.10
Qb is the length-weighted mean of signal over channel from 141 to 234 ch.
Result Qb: 95.9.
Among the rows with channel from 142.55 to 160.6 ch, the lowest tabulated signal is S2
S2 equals 92.84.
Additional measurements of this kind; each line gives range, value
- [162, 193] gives 66.16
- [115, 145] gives 94.56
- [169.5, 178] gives 81.39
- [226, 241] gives 88.88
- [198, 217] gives 89.23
